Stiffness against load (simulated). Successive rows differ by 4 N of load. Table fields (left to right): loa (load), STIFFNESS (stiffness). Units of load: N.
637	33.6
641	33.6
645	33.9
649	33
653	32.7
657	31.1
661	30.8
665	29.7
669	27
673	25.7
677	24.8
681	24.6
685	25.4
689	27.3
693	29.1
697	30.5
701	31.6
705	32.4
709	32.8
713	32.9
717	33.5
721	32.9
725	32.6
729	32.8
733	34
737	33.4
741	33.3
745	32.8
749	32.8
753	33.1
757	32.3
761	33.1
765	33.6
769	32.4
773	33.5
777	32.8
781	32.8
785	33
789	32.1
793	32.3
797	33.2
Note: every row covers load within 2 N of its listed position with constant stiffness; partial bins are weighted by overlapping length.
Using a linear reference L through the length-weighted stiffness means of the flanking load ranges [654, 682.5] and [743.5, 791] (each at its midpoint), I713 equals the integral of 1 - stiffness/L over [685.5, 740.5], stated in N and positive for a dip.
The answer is -3.05 N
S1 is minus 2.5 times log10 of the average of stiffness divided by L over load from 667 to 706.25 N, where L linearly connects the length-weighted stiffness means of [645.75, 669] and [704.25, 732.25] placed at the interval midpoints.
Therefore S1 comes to 0.16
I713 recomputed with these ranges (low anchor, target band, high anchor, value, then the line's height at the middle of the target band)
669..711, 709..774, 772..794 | -4.85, 30.8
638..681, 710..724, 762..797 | -0.74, 31.4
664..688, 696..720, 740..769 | -2.90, 28.9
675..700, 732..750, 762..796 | -1.65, 30.5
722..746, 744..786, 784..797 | -0.14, 32.8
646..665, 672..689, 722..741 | 3.64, 32.2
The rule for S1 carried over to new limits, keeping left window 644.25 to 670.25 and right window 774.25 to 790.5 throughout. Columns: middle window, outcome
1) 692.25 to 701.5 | 0.04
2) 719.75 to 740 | -0.04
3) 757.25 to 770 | -0.02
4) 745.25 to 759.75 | -0.01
